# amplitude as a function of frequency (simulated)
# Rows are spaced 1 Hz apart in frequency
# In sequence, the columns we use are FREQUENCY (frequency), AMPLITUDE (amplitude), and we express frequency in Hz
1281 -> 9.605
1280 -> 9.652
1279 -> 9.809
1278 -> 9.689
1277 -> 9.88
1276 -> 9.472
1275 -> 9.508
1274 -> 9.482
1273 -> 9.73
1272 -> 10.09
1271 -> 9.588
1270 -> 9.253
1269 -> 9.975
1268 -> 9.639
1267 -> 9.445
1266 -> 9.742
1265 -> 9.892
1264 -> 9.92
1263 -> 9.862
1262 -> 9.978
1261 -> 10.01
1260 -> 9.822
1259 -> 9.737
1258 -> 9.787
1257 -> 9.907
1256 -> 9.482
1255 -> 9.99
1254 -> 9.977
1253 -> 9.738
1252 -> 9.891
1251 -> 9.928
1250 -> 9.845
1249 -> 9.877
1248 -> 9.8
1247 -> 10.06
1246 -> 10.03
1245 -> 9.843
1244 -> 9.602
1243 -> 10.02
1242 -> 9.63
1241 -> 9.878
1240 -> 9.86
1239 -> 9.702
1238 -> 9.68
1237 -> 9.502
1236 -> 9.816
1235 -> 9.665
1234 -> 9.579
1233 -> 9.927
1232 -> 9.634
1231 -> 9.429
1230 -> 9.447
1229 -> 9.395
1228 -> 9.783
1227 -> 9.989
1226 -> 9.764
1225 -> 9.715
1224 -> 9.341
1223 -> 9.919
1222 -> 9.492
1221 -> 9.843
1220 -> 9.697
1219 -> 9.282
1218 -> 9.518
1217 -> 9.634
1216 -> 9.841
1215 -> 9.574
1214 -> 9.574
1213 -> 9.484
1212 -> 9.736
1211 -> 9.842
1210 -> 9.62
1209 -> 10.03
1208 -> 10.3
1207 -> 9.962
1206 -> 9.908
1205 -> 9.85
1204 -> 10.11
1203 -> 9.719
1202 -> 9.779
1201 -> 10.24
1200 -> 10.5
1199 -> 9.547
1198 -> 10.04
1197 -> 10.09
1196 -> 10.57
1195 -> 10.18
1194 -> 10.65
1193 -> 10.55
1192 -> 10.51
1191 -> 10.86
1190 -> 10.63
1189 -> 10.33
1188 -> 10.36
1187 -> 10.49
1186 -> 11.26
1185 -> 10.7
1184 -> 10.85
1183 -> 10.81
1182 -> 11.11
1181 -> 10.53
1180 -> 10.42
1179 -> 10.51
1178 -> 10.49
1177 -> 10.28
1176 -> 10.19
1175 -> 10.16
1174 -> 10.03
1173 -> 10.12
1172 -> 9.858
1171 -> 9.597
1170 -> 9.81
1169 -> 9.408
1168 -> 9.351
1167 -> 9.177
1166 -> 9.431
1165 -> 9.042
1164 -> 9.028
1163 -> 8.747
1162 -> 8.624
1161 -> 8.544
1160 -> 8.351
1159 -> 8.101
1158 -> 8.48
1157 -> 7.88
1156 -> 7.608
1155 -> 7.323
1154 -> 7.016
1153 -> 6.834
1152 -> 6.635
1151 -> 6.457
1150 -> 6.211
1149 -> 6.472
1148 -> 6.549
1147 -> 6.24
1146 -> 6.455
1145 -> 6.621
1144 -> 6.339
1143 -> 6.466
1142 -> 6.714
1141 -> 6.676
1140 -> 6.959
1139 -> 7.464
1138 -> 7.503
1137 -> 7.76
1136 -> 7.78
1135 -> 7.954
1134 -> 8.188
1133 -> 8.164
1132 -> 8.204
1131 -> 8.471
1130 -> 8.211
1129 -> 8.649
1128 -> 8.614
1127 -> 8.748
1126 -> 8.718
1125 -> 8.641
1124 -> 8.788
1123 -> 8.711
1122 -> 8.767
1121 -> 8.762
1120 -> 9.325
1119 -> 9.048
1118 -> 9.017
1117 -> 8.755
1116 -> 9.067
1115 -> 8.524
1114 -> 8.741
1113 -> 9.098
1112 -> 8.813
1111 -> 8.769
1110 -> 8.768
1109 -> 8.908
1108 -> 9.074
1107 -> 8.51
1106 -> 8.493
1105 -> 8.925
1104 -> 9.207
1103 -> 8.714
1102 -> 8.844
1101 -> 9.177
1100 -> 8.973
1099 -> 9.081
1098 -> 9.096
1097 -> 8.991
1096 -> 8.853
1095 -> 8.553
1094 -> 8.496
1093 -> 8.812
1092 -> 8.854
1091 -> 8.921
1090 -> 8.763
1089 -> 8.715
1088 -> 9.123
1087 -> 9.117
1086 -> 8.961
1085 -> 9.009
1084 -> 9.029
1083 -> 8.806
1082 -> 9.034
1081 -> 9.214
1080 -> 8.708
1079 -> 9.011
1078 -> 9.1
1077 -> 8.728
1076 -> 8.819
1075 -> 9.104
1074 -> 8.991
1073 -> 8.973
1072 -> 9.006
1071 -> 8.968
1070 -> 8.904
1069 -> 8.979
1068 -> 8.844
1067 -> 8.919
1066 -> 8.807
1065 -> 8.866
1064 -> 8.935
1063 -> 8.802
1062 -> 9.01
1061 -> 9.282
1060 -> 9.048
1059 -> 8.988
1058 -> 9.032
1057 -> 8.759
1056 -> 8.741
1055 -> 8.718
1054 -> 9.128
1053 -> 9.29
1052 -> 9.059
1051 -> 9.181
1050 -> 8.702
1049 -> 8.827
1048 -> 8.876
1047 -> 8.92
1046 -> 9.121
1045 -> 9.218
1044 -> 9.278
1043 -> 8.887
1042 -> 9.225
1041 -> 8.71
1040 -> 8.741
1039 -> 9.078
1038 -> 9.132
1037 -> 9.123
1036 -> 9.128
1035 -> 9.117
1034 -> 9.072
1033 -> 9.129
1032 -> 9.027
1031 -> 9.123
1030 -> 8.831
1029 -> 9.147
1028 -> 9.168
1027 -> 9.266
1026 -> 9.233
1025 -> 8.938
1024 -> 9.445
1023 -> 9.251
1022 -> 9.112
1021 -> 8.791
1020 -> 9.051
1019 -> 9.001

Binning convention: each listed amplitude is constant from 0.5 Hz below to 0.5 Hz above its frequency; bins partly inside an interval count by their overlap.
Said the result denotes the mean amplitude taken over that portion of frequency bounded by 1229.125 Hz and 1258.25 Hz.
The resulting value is 9.77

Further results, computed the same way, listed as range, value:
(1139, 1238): 9.28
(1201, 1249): 9.75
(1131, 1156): 7.08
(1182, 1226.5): 10.1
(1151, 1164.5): 7.88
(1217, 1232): 9.62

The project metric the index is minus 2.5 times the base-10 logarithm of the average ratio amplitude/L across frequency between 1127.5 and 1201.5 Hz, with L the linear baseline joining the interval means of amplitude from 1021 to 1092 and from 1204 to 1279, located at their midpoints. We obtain 0.068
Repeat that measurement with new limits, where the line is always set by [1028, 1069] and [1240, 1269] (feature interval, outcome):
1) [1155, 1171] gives 0.085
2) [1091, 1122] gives 0.043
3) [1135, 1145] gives 0.302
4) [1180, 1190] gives -0.123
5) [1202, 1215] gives -0.020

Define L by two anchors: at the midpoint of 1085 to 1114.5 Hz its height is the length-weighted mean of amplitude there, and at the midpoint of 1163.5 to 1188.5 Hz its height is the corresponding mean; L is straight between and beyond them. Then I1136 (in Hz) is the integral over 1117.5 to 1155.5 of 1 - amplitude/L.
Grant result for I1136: 7.2 Hz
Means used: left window 8.88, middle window 7.67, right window 10.1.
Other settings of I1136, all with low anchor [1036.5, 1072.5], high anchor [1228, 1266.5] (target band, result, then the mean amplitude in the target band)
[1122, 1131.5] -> 0.67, 8.62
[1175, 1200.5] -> -2.56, 10.5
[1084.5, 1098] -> 0.39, 8.87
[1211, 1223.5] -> 0.02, 9.64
